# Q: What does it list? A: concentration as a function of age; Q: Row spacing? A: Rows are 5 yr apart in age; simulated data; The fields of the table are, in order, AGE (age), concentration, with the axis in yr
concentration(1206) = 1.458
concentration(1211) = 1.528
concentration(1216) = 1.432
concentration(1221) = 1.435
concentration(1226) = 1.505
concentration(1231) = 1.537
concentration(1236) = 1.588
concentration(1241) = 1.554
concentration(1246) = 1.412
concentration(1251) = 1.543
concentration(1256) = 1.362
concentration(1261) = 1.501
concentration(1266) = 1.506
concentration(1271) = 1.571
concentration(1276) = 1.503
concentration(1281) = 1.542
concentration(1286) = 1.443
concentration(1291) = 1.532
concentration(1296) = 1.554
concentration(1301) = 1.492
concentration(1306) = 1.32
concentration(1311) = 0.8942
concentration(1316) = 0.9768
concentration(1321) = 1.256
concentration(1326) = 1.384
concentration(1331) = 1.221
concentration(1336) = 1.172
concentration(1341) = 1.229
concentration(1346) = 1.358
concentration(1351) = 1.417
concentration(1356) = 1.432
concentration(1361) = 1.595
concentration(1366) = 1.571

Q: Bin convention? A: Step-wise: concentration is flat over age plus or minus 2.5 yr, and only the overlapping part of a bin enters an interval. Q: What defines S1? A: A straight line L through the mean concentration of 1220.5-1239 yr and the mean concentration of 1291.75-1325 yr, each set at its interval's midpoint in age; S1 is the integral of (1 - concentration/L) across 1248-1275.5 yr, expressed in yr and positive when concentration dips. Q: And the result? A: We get -1.5 yr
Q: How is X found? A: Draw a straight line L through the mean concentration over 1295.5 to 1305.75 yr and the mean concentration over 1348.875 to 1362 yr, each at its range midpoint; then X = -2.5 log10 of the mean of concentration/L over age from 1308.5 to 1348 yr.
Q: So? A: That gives 0.24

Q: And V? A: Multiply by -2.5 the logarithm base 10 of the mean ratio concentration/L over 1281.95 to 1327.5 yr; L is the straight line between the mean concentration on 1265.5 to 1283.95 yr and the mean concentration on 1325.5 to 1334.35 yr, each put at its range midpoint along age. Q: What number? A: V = 0.06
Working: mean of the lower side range 1.53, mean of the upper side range 1.27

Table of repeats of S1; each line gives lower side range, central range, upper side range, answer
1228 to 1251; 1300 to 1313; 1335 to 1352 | 1.50 yr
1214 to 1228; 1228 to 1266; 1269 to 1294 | -0.45 yr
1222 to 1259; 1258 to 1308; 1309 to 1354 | -4.78 yr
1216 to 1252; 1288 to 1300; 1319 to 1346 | -1.56 yr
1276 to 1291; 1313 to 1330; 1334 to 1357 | 2.31 yr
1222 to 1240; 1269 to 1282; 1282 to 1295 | -0.24 yr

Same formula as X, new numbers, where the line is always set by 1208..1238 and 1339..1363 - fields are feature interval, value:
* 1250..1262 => 0.016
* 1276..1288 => -0.029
